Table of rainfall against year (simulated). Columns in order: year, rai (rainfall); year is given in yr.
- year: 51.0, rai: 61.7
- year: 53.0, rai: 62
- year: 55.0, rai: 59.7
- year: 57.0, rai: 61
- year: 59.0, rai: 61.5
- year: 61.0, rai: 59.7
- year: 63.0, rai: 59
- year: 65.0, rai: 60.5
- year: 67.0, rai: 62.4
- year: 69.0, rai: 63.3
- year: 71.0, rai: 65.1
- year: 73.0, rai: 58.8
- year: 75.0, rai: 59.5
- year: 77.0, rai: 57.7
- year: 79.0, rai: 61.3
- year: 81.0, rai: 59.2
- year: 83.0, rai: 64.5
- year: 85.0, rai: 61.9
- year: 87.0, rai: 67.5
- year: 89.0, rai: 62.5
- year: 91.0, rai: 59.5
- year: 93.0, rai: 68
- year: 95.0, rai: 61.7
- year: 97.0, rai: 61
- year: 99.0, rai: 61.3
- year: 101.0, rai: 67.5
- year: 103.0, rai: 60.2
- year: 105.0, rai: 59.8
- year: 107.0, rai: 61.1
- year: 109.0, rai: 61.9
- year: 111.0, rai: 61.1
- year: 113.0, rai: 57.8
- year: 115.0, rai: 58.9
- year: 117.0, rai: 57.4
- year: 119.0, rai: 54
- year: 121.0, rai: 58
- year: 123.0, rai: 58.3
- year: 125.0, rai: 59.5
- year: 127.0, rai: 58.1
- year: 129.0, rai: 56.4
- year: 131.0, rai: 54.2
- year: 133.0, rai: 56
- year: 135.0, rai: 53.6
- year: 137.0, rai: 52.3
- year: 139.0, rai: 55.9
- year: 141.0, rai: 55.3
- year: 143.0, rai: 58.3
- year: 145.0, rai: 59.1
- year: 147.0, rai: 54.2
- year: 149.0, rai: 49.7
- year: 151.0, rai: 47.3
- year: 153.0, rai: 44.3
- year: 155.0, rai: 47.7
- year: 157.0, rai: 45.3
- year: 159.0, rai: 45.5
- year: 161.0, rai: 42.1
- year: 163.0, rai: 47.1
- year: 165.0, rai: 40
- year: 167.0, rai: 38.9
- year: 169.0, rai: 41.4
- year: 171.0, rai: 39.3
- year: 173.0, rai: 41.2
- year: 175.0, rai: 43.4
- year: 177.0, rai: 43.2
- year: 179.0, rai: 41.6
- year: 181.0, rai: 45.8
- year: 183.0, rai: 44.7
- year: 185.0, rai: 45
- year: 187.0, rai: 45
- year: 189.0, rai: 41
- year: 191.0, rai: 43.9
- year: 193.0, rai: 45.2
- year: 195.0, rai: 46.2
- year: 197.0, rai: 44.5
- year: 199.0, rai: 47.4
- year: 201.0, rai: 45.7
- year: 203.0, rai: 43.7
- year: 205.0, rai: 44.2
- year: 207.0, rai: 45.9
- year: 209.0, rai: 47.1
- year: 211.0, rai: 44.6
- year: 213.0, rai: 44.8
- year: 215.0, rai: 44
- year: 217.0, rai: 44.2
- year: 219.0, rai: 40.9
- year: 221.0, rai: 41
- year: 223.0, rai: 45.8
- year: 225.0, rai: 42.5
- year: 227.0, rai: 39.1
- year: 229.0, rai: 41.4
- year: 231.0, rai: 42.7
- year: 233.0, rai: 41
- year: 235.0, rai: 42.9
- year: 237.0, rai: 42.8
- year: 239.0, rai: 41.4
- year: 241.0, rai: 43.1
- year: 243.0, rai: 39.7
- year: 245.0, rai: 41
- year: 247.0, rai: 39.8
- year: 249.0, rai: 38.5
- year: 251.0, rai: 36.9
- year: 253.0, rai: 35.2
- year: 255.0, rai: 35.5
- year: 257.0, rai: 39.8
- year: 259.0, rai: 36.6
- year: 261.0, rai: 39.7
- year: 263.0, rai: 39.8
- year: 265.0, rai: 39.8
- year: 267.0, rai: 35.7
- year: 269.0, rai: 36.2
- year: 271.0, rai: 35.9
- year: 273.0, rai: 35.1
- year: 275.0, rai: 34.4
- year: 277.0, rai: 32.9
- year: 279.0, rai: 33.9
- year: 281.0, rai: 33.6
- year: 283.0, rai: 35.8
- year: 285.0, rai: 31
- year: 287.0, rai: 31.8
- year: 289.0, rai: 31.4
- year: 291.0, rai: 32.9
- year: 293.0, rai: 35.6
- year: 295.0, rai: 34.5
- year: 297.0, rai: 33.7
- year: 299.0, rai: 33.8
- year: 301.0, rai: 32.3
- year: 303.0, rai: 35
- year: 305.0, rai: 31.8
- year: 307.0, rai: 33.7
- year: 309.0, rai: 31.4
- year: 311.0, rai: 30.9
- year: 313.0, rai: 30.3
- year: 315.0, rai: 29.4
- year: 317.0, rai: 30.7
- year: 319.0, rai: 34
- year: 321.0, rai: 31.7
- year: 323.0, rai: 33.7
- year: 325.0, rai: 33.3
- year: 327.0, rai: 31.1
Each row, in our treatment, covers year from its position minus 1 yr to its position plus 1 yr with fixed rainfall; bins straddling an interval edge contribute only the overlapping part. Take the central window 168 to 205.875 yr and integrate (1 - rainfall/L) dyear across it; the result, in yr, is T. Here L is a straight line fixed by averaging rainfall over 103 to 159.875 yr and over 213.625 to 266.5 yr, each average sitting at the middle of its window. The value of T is 3.0 yr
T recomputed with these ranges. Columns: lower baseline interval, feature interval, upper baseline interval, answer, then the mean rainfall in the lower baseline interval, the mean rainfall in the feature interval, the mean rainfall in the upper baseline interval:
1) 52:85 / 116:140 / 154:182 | -2.82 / 61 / 56.1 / 43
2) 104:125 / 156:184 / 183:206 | 3.53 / 58.9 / 42.8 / 44.7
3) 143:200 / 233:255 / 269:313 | -1.09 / 45.2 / 40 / 33.4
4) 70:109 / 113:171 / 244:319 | 3.27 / 62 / 51.6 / 34.8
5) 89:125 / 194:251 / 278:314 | 0.89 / 60.5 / 43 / 33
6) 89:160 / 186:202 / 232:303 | 0.70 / 56.7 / 44.9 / 36.7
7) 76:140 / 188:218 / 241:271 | 0.68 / 59.6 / 44.8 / 38.2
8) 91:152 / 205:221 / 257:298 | 0.11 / 58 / 44.3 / 35.1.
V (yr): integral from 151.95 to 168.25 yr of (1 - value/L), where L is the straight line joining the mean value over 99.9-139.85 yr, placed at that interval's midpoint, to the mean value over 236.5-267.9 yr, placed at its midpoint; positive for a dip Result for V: 2.6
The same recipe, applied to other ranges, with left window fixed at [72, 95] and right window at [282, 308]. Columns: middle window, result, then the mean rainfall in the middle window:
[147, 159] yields 1.17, 47.4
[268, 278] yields 0.39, 34.9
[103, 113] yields -0.35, 60.6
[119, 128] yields -0.24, 58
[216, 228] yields 0.26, 42.2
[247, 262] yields 0.45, 37.6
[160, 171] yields 1.98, 41.7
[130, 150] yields -0.24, 54.9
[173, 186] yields 1.37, 43.7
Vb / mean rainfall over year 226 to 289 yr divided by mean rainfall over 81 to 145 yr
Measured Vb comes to 0.63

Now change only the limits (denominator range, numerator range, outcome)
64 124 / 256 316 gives 0.56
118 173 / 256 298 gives 0.70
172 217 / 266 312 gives 0.76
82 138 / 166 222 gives 0.73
